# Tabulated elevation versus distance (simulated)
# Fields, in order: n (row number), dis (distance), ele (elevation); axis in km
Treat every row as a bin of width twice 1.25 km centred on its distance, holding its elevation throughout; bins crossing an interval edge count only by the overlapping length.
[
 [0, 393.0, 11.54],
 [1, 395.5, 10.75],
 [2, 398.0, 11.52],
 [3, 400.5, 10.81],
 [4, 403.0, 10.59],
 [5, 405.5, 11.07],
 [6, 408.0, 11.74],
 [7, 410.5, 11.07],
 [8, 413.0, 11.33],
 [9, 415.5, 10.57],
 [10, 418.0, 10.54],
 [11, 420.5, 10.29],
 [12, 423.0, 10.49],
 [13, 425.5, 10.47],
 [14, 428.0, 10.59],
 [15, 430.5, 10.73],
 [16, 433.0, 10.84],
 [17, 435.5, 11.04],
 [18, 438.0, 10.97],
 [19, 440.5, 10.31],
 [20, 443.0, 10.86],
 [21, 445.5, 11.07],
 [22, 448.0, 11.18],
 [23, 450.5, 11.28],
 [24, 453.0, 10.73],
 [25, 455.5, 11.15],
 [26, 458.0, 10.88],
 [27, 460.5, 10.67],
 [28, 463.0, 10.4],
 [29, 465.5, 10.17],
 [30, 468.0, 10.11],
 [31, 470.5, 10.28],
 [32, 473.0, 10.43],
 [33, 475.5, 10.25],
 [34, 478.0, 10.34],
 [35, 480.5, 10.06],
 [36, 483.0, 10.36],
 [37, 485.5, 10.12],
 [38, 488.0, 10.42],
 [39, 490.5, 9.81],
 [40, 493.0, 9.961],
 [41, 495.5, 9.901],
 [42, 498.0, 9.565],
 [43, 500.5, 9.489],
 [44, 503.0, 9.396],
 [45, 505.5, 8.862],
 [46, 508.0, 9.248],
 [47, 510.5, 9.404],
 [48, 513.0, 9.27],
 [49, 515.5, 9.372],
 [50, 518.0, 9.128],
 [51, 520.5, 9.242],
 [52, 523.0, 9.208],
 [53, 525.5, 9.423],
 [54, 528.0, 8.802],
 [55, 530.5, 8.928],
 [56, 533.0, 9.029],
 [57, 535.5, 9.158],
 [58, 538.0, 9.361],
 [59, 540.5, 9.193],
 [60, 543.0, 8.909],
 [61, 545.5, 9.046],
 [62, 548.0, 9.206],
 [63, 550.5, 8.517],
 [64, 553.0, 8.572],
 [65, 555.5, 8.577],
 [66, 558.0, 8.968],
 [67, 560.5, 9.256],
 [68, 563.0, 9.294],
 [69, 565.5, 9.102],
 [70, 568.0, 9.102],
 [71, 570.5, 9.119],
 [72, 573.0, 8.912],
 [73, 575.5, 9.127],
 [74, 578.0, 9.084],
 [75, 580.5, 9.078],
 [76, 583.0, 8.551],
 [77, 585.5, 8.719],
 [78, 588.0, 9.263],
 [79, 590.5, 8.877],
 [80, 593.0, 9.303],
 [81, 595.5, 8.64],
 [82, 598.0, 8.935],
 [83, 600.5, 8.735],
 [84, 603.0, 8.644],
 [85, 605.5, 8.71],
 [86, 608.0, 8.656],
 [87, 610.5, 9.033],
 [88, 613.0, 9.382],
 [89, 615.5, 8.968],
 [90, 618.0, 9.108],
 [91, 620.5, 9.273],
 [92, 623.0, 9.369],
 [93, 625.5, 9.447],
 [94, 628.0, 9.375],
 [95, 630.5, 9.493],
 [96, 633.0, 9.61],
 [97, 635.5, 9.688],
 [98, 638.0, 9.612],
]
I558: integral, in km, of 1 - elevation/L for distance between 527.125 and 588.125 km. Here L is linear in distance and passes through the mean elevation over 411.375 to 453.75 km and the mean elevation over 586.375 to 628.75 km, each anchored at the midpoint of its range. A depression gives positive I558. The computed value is 3.5 km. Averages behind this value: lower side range 10.8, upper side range 9.04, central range 8.99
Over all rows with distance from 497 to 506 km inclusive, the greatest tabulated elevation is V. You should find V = 9.565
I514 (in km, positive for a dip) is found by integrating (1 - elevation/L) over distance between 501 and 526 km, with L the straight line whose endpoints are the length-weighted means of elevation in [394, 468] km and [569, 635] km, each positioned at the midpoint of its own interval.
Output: 1.8 km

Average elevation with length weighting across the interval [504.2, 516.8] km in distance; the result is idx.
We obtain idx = 9.23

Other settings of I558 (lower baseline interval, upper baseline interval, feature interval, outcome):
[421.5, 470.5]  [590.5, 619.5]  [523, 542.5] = 1.23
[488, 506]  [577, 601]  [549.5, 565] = 0.50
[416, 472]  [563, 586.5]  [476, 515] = 1.06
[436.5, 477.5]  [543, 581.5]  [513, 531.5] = 0.89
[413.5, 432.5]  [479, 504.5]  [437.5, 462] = -1.41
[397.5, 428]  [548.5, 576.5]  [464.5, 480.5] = -0.24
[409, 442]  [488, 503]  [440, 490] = -1.76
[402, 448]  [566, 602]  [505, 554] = 2.54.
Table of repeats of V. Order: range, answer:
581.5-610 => 9.303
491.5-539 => 9.961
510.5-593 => 9.423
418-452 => 11.28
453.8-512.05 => 11.15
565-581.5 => 9.127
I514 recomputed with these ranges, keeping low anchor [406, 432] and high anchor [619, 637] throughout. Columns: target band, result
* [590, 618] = 2.1 km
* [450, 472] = -0.2 km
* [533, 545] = 1.1 km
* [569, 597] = 2.2 km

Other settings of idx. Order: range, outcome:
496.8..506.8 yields 9.33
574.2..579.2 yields 9.1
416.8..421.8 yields 10.4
